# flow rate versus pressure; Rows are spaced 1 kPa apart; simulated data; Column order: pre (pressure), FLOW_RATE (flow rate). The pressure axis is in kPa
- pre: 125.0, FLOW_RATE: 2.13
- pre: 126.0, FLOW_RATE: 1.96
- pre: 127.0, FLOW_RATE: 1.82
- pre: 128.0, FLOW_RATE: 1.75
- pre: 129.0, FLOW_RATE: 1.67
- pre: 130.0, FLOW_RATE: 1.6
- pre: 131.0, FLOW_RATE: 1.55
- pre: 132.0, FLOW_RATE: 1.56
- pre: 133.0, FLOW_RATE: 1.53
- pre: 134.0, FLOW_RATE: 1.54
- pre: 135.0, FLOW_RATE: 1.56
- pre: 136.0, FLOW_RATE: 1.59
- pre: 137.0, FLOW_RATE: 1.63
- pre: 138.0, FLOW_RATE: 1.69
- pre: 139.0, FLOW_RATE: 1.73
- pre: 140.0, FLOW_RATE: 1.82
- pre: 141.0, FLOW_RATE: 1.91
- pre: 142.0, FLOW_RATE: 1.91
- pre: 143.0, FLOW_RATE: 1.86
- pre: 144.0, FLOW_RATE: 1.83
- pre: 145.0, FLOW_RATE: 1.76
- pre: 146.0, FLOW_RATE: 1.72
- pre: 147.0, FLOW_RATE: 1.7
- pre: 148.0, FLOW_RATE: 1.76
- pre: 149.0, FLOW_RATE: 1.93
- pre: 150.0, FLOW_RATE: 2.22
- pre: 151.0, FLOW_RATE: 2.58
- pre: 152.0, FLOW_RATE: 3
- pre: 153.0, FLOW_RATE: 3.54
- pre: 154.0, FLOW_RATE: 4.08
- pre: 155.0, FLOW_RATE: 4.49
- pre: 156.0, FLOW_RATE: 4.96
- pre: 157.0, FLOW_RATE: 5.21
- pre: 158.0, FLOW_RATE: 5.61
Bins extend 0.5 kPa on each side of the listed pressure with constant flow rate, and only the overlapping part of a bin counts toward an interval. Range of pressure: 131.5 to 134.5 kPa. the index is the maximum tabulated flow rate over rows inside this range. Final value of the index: 1.56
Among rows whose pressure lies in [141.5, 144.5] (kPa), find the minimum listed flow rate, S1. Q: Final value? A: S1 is 1.83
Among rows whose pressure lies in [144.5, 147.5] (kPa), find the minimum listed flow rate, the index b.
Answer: 1.7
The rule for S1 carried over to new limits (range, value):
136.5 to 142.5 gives 1.63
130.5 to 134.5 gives 1.53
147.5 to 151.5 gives 1.76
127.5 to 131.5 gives 1.55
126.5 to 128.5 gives 1.75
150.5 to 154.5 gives 2.58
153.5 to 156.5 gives 4.08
